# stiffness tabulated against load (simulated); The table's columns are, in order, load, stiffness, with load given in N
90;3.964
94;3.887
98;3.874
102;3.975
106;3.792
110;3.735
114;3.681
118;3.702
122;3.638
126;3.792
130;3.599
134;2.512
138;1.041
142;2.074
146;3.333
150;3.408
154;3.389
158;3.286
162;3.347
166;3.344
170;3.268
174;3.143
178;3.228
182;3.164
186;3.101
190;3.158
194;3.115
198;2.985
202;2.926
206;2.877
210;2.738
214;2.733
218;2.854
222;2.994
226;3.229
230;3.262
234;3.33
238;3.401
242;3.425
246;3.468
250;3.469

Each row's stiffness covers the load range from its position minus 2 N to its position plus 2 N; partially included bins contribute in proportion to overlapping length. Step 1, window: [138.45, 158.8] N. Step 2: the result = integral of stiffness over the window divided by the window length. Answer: 2.93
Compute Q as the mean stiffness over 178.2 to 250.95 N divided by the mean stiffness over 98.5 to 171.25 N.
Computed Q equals 0.95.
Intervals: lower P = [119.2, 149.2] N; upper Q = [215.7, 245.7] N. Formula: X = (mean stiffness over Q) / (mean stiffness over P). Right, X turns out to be 1.11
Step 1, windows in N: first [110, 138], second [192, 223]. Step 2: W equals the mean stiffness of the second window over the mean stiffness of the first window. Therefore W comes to 0.9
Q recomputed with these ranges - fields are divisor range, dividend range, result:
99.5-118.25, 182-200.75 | 0.82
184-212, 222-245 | 1.11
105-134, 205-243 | 0.85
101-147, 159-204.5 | 0.98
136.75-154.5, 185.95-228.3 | 1.12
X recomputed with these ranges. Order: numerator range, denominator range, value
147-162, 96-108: 0.87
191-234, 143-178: 0.91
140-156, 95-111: 0.79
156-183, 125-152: 1.17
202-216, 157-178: 0.86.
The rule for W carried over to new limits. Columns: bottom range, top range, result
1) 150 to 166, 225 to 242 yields 0.99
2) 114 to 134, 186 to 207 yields 0.85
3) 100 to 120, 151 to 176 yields 0.87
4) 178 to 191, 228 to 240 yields 1.06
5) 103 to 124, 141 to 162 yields 0.85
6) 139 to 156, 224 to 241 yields 1.13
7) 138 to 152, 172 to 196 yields 1.18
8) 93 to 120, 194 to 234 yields 0.78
